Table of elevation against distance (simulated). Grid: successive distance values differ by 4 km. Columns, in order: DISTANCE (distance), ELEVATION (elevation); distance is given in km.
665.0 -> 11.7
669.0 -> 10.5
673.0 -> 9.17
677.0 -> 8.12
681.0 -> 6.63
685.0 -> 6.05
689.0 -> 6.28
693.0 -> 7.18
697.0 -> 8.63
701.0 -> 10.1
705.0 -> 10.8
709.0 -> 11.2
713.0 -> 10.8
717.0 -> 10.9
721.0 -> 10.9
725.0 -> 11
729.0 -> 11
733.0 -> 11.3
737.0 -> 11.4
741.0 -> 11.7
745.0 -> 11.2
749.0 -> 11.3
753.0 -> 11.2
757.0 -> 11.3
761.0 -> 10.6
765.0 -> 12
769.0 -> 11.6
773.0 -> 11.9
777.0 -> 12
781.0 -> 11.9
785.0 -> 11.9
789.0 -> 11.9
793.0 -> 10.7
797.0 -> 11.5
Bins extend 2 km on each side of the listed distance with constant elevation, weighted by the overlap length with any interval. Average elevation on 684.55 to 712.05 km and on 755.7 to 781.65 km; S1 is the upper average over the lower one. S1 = 1.31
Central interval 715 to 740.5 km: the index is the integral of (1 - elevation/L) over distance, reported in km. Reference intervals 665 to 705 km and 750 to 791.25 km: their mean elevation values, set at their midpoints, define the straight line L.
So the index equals -2.8 km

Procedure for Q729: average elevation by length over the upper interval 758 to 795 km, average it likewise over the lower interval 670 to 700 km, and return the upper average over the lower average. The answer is 1.52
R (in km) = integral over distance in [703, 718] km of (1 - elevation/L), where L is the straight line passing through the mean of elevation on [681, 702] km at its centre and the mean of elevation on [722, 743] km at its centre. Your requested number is -2.8 km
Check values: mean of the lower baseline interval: 7.43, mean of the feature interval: 10.9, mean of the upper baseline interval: 11.3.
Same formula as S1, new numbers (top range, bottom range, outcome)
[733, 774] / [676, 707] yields 1.43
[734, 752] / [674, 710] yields 1.38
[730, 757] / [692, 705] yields 1.25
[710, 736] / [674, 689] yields 1.57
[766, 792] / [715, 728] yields 1.08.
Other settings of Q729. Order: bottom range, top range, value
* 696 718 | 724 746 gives 1.08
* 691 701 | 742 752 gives 1.35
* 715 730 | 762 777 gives 1.08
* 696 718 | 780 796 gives 1.11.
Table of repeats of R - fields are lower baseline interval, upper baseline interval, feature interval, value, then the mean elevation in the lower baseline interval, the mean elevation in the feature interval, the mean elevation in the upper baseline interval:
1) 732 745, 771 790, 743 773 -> 0.8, 11.4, 11.4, 11.9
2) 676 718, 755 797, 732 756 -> -2.1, 8.76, 11.3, 11.6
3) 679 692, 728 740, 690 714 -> -4.4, 6.39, 9.6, 11.3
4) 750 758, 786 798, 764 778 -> -0.7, 11.2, 11.9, 11.4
